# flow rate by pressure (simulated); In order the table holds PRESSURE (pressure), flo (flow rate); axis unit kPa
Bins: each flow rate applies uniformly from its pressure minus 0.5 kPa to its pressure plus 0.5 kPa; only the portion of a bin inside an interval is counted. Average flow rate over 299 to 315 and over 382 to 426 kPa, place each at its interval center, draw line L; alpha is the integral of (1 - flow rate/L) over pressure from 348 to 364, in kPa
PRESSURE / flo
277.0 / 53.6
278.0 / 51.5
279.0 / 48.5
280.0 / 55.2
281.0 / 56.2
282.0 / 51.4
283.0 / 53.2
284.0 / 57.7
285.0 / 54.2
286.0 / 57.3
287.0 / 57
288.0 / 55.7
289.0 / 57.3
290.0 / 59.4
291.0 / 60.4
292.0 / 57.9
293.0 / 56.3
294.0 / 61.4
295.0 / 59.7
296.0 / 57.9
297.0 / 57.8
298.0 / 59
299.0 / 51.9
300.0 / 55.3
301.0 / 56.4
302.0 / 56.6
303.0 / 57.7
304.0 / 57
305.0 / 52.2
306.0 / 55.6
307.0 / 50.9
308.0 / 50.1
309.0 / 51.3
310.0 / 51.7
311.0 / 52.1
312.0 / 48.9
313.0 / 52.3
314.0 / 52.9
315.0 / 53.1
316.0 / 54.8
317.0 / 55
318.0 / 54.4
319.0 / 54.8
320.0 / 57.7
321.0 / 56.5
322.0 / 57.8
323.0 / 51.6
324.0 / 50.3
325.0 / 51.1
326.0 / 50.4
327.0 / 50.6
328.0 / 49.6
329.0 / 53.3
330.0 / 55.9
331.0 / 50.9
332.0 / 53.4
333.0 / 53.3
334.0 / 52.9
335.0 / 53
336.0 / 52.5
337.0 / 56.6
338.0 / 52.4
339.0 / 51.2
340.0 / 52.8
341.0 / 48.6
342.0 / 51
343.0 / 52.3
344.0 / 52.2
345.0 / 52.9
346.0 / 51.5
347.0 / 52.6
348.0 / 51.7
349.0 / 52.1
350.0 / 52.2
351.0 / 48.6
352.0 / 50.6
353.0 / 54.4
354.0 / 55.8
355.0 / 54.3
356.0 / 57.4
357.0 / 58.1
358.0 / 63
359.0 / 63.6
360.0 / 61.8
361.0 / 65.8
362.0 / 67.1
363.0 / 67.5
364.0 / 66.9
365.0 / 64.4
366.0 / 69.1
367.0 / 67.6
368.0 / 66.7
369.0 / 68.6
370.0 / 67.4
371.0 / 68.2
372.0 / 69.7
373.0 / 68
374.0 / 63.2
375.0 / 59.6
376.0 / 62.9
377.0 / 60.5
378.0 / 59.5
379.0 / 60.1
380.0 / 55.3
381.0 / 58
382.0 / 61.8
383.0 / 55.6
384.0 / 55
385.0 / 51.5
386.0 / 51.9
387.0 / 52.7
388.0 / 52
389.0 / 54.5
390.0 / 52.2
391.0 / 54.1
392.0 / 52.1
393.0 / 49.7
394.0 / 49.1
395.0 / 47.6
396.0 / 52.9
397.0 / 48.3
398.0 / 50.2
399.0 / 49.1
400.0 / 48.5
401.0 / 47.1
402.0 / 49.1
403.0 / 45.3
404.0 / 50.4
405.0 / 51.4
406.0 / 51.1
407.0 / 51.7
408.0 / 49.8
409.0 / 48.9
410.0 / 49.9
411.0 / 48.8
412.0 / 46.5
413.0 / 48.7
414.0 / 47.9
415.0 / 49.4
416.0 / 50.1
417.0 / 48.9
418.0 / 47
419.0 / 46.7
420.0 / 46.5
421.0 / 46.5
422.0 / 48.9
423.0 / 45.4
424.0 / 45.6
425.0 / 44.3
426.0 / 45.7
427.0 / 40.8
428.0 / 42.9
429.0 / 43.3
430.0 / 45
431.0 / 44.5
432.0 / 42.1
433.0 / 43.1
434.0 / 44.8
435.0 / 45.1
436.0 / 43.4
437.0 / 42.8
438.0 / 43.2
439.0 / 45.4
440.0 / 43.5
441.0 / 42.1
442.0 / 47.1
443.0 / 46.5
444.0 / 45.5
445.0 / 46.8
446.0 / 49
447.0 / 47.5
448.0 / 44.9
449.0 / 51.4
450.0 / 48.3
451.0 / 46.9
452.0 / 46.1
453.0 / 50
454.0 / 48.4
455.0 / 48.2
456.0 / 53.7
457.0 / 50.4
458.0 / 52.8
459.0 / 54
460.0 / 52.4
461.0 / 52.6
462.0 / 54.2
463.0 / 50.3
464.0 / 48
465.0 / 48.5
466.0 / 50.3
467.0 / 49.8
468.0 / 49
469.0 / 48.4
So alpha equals -2.1 kPa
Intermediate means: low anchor 53.3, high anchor 49.7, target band 58.2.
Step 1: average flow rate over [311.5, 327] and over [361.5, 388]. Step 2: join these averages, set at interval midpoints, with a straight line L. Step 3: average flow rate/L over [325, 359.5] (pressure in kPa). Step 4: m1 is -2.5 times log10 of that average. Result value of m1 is 0.07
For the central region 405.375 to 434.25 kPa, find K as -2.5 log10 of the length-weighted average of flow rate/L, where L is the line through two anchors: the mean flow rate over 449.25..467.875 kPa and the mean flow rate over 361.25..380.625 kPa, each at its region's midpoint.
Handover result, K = 0.21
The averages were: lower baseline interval 64.8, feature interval 46.8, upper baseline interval 50.3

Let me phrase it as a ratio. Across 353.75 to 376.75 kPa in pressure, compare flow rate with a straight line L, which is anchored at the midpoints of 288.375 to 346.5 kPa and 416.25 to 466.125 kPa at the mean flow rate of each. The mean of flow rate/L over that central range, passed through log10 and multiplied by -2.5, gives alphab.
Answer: -0.24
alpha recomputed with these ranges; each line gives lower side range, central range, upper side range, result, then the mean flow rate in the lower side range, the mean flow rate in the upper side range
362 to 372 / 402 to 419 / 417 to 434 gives 0.6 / 67.5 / 45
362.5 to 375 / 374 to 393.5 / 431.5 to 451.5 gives 2.1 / 67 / 45.5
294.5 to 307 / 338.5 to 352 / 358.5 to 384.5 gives 2.1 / 56.2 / 63.6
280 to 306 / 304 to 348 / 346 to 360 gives 2.4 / 56.6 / 55.1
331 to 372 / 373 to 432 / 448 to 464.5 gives 3.8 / 57.6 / 50.3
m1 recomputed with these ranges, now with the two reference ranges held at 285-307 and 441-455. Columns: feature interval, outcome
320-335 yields 0.04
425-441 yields 0.11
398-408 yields 0.02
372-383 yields -0.18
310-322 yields 0.03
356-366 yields -0.21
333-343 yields 0.04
